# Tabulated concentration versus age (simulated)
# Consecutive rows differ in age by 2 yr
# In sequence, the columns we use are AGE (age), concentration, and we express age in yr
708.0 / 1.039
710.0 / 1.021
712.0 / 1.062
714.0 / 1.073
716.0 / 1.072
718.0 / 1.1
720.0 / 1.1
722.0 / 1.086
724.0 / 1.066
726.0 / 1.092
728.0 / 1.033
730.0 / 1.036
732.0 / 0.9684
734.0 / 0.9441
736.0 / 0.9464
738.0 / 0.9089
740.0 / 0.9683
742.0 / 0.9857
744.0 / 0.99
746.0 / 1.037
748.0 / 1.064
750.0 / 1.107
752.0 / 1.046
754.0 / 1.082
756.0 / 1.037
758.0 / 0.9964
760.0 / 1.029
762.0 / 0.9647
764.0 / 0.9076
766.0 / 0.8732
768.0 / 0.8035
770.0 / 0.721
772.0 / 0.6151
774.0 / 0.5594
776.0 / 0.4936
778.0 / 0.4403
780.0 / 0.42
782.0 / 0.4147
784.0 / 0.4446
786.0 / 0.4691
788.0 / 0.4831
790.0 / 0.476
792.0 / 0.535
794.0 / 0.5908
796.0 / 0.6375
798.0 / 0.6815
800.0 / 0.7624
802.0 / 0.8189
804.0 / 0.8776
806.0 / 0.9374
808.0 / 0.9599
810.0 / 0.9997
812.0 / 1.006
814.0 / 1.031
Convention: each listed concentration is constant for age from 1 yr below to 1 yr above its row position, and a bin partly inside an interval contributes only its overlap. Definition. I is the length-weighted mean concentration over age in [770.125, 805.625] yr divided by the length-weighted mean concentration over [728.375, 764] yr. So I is 0.6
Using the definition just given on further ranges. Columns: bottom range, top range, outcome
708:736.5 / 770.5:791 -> 0.47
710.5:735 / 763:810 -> 0.62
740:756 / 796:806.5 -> 0.76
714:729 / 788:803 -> 0.59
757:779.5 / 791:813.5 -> 1.07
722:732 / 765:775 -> 0.68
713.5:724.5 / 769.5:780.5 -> 0.50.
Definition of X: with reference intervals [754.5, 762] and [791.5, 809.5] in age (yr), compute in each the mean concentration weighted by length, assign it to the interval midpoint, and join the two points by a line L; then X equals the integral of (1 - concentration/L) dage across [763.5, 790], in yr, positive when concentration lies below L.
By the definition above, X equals 9.8 yr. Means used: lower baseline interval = 1.02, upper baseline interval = 0.769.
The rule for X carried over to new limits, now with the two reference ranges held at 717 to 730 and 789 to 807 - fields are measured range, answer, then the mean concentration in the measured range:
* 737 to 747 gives 0.0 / 0.978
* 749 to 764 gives -1.9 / 1.03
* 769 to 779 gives 3.1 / 0.566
